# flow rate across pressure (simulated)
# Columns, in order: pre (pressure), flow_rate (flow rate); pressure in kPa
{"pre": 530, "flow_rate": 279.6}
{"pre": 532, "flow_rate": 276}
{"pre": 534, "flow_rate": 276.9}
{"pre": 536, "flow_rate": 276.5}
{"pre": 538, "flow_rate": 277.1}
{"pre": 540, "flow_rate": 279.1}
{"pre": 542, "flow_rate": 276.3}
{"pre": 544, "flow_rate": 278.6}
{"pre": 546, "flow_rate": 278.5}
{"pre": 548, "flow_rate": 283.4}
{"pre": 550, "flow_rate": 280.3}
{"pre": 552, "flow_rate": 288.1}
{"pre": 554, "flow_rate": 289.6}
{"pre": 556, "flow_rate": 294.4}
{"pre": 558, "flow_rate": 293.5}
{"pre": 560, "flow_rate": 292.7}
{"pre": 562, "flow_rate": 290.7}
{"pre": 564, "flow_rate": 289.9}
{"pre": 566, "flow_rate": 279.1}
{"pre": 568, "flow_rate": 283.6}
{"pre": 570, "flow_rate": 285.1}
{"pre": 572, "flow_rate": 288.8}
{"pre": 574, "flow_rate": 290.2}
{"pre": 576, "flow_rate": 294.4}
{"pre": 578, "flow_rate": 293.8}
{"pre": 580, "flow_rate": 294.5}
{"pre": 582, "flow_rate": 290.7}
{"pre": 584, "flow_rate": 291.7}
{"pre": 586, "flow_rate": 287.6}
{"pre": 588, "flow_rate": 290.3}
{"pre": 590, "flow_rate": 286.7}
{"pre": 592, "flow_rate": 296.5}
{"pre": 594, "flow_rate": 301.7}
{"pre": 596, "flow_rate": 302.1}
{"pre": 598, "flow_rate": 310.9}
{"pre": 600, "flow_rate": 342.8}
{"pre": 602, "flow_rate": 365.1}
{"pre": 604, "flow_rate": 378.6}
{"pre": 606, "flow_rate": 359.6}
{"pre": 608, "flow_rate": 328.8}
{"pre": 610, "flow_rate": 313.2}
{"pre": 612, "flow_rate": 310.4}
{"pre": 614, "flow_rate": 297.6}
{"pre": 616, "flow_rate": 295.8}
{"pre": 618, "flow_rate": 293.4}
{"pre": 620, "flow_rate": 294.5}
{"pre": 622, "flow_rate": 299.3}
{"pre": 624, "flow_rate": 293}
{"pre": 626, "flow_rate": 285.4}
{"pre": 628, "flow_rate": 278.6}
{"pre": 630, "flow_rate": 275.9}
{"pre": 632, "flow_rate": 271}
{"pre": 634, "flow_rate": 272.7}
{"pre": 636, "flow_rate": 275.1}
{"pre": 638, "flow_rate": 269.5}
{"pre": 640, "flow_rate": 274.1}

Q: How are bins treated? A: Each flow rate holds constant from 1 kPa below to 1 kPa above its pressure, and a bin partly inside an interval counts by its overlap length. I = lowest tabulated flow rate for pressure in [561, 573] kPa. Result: 279.1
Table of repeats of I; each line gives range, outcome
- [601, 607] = 359.6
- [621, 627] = 285.4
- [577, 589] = 287.6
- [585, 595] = 286.7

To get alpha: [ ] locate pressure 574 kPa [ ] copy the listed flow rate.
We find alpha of 290.2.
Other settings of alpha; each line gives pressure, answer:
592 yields 296.5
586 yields 287.6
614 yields 297.6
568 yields 283.6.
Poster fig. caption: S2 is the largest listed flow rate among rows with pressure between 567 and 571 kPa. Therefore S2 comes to 285.1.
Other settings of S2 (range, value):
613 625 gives 299.3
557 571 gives 293.5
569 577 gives 294.4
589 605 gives 378.6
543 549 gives 283.4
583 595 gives 301.7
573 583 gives 294.5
